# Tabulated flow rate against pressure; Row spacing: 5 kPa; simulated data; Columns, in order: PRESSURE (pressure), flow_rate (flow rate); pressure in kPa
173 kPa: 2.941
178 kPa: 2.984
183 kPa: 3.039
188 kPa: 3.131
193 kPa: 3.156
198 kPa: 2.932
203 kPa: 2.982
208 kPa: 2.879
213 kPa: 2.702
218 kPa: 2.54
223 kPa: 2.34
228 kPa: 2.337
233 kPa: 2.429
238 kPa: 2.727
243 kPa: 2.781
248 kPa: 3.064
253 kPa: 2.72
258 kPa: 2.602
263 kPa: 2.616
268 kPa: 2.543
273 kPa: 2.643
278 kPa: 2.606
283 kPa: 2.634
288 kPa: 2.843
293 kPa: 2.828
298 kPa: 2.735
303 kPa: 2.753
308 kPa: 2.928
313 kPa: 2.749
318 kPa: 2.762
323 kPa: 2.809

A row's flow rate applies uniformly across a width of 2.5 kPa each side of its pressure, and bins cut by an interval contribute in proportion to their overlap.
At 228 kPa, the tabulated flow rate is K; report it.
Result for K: 2.337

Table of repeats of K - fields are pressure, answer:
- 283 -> 2.634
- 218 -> 2.54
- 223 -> 2.34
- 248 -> 3.064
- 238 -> 2.727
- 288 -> 2.843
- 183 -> 3.039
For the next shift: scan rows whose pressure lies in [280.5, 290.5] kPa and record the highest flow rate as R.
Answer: 2.843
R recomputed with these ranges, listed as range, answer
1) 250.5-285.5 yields 2.72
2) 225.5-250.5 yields 3.064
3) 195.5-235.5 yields 2.982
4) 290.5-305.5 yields 2.828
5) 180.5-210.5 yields 3.156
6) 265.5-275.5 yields 2.643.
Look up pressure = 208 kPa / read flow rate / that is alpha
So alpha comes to 2.879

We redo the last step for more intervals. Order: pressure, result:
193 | 3.156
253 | 2.72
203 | 2.982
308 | 2.928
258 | 2.602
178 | 2.984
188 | 3.131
